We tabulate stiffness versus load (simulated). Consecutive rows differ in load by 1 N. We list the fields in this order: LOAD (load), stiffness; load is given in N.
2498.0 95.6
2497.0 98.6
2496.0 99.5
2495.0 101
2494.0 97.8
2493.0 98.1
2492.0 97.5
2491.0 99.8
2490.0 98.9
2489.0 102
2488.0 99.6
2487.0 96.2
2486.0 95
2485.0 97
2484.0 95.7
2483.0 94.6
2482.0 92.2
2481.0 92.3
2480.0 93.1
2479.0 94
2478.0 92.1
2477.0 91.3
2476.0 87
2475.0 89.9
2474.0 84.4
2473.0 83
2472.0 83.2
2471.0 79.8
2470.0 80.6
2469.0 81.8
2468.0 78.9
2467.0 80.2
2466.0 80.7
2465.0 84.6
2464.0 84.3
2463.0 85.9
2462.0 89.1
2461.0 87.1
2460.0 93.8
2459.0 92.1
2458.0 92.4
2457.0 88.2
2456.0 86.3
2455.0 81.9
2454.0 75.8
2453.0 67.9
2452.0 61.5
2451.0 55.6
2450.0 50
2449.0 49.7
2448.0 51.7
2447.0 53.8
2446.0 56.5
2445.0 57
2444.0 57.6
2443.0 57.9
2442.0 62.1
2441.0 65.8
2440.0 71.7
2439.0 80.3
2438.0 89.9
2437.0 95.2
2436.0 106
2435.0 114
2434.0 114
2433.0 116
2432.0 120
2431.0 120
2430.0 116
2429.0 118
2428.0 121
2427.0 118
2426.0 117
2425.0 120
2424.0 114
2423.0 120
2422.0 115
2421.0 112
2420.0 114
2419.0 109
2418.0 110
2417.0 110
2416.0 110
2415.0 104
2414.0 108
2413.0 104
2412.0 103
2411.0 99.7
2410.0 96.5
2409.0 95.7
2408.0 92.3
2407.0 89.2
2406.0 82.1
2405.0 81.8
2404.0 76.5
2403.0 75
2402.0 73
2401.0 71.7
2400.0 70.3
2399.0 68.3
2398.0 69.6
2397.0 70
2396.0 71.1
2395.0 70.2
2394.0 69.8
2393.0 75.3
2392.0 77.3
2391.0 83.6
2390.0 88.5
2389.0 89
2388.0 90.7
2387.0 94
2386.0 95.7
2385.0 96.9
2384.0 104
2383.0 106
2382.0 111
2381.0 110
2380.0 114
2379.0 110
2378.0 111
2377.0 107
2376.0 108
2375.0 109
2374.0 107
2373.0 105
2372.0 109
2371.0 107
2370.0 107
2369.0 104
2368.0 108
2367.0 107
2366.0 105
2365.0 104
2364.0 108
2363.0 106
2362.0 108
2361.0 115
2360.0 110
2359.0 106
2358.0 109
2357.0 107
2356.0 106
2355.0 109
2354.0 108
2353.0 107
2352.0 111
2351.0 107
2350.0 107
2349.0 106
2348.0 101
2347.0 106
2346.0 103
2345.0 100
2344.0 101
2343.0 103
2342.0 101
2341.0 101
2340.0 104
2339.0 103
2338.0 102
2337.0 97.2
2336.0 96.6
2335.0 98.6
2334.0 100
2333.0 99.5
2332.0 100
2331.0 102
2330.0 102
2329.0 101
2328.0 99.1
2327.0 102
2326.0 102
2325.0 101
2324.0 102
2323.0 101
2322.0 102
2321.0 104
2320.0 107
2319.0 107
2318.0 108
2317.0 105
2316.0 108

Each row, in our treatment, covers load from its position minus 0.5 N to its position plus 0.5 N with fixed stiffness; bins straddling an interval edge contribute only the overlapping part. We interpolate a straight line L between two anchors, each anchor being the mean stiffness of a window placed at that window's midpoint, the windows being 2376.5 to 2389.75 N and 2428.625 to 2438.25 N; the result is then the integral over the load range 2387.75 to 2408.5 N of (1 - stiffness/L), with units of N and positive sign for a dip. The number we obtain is 5.4 N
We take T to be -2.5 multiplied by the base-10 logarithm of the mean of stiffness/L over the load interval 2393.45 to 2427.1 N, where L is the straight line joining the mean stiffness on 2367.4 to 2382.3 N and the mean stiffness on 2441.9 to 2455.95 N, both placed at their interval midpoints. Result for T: -0.12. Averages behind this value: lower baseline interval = 108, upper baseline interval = 60.7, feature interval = 94.1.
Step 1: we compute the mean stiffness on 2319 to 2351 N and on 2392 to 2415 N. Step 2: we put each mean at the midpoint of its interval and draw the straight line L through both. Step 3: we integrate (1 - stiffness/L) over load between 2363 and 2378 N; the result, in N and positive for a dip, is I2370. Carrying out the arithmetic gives -2.4 N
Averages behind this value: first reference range 102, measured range 107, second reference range 82.8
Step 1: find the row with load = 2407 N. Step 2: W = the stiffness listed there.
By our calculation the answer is 89.2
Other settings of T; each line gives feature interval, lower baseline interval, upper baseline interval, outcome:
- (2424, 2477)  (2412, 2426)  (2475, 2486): 0.192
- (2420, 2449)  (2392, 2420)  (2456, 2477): -0.095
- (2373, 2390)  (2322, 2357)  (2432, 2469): -0.108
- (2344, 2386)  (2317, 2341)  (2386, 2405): -0.206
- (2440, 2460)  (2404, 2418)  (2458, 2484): 0.325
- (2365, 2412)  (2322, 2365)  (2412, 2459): 0.061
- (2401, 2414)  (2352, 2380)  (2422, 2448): 0.124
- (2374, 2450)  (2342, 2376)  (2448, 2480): 0.006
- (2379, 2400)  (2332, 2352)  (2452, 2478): 0.088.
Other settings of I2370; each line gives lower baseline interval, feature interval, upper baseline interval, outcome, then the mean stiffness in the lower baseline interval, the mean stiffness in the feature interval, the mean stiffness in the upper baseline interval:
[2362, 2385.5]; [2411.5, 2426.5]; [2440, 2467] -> -4.2 N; 107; 111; 72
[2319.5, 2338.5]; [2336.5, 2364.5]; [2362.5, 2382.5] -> -0.3 N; 101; 105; 108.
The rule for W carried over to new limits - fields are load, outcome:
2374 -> 107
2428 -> 121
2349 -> 106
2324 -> 102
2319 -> 107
